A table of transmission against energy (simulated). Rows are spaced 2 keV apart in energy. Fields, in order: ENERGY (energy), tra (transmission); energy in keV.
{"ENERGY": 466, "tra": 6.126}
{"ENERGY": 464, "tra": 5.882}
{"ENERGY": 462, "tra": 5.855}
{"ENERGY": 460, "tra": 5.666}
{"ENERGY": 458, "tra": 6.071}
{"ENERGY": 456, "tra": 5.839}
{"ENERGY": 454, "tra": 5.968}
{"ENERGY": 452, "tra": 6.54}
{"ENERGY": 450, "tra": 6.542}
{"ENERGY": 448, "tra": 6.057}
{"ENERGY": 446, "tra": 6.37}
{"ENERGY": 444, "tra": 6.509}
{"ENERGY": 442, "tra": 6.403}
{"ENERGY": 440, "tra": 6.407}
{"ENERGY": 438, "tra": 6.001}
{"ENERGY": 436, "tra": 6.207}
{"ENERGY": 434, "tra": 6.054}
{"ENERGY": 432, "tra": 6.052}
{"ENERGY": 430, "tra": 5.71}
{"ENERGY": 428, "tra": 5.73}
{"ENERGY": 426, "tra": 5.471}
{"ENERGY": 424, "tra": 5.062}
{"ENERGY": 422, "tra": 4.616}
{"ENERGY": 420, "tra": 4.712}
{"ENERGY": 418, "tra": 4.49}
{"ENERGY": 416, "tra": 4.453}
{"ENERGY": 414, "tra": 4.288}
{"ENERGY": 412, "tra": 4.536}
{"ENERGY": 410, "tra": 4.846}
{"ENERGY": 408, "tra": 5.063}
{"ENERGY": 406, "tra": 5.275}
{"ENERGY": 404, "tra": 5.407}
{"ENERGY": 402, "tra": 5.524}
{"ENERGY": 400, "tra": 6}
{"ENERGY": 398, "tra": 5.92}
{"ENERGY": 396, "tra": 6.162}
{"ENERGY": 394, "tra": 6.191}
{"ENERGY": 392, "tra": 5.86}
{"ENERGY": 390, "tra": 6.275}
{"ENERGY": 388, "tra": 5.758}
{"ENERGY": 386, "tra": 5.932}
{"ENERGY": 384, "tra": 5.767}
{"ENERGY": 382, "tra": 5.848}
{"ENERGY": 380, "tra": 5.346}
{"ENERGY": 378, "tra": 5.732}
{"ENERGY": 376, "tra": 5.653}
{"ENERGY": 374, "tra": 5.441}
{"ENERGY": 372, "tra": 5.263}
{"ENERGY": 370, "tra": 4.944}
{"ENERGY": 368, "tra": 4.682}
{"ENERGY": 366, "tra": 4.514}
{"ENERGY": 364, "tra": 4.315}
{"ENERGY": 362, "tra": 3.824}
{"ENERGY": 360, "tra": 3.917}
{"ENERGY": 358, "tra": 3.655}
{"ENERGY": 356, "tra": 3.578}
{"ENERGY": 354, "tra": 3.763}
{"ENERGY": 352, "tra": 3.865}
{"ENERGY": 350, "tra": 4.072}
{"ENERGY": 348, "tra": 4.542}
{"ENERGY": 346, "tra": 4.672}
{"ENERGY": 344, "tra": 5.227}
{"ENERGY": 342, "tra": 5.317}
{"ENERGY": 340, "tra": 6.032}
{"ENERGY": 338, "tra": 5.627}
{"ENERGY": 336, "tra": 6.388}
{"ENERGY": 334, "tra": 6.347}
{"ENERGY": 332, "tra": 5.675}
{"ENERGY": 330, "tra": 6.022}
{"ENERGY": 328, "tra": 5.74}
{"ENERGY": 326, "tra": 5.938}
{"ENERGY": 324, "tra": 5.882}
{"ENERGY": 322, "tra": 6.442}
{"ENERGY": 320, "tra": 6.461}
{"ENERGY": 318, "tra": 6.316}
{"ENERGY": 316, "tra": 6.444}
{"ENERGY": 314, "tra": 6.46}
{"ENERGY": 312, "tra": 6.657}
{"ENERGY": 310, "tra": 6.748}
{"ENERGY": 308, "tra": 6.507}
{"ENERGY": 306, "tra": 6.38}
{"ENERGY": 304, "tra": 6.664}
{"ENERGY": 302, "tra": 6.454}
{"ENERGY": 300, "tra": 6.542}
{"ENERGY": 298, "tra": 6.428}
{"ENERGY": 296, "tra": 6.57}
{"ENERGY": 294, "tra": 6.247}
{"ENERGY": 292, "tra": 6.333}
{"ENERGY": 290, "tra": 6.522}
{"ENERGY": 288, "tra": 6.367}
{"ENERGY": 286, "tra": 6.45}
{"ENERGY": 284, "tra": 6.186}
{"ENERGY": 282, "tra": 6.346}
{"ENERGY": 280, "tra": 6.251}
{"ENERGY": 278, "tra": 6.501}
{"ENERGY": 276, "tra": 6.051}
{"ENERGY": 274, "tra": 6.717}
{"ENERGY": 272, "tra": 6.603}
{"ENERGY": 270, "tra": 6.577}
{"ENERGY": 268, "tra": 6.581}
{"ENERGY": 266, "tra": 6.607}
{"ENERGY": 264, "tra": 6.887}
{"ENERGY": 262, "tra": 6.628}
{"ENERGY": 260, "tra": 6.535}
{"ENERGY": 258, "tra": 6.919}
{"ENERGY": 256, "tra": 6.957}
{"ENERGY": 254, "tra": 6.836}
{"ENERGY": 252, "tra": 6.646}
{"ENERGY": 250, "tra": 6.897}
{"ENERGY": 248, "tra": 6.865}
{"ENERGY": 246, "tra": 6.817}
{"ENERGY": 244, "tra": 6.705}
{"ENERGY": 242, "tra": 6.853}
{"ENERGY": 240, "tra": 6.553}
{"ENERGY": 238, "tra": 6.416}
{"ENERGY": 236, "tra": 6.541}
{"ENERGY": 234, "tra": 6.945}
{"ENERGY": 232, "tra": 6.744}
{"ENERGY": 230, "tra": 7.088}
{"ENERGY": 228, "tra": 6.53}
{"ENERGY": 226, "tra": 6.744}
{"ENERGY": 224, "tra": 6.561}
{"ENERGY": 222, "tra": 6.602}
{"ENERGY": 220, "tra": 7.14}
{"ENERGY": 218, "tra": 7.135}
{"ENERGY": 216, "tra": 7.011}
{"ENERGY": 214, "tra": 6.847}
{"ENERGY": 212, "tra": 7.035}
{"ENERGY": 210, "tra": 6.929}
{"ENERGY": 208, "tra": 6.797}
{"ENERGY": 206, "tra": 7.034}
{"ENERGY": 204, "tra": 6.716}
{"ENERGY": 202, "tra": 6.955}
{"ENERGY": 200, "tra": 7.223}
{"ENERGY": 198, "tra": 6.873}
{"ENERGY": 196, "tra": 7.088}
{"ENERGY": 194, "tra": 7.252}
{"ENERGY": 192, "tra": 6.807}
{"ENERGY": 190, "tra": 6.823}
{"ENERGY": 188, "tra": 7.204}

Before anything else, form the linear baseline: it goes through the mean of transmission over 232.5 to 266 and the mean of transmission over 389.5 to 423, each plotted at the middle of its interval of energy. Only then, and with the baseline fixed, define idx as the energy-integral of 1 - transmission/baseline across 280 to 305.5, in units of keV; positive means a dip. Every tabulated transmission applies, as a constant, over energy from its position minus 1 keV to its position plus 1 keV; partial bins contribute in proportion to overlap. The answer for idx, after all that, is -0.35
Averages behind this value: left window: 6.75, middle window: 6.42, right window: 5.26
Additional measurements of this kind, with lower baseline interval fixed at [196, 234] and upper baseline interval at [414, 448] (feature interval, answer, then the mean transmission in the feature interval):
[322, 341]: 0.7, 5.99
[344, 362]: 6.0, 4.07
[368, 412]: 2.1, 5.58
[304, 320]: -0.5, 6.51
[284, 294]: 0.1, 6.38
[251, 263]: -0.2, 6.75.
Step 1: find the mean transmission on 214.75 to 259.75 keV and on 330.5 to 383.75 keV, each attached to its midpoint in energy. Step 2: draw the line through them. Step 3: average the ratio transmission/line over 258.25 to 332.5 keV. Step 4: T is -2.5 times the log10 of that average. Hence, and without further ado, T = -0.09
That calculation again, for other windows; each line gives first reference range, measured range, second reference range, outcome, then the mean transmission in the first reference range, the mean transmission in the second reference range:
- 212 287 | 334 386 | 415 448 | 0.22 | 6.69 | 5.65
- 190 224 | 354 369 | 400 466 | 0.43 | 6.95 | 5.63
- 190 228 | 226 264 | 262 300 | -0.01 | 6.92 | 6.46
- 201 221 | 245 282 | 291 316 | 0.01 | 6.96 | 6.5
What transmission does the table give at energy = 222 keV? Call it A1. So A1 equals 6.602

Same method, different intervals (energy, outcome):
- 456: 5.839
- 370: 4.944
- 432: 6.052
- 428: 5.73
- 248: 6.865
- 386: 5.932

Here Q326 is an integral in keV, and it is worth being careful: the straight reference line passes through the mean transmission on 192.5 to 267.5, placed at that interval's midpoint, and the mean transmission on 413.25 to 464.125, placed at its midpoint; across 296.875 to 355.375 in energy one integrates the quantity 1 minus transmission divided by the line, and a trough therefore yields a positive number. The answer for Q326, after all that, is 4.63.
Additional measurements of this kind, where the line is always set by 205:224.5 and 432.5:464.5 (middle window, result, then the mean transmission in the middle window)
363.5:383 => 3.7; 5.2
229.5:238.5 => 0.1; 6.75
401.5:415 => 2.8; 4.97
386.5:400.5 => 0.7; 6.02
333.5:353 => 4.0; 5.18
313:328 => 0.8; 6.24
